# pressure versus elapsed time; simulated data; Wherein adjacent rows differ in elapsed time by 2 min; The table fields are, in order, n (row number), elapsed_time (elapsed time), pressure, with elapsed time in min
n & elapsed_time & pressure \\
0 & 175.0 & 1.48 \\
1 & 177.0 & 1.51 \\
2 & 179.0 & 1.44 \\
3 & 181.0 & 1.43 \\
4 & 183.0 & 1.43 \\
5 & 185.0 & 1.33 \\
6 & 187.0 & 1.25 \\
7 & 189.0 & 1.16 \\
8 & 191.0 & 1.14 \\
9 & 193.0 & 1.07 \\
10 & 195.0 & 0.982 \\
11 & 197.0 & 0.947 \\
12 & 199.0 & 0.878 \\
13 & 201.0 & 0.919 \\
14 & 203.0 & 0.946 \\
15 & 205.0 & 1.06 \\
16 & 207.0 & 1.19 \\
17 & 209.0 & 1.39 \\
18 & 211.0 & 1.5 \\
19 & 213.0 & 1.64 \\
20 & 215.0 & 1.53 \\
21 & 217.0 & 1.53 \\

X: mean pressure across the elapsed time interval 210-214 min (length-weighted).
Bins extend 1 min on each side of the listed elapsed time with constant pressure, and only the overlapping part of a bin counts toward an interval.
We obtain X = 1.57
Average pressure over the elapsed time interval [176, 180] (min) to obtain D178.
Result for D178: 1.48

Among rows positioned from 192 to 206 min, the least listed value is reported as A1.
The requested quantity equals 0.878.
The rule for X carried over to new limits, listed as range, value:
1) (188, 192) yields 1.15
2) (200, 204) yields 0.932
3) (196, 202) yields 0.915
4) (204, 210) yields 1.21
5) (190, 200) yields 1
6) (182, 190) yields 1.29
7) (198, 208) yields 0.999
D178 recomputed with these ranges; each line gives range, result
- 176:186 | 1.43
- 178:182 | 1.44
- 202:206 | 1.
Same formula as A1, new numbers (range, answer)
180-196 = 0.982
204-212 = 1.06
